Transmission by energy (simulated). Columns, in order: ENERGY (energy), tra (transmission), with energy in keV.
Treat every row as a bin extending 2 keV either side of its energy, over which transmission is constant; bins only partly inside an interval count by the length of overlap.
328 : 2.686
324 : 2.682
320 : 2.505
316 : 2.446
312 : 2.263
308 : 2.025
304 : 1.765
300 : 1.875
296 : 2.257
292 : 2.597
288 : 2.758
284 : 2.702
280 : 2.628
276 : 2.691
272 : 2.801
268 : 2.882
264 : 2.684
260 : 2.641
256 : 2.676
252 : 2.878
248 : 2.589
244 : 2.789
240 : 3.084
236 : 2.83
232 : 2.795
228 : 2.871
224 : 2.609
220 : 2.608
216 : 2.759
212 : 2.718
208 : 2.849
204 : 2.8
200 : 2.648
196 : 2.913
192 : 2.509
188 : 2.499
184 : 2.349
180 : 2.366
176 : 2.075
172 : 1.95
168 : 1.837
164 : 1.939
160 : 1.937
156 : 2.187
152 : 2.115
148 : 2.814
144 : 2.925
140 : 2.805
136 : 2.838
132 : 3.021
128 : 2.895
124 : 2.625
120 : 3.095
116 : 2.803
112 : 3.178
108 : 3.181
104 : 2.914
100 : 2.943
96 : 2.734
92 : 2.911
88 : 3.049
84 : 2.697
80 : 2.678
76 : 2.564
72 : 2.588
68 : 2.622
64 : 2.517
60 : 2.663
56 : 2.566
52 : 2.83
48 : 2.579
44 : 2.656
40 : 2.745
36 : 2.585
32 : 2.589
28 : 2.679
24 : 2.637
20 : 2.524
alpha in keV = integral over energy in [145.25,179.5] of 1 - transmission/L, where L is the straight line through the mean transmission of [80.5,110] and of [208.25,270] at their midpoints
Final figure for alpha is 8.49 keV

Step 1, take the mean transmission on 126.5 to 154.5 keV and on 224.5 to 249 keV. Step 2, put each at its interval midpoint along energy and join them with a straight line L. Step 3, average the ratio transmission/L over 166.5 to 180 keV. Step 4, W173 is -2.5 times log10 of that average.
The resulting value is 0.35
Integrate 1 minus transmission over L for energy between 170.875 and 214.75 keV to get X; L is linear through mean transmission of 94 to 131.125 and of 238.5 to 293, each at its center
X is 4.6 keV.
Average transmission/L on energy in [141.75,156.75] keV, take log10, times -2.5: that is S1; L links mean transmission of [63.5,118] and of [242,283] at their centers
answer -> 0.10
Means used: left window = 2.82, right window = 2.73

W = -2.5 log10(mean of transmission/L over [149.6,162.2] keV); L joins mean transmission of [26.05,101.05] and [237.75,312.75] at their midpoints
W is 0.25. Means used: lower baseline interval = 2.69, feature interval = 2.1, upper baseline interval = 2.56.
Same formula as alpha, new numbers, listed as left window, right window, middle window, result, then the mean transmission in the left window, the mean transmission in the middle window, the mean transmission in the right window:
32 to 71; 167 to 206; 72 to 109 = -3.74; 2.64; 2.83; 2.41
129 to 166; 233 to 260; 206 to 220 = -0.26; 2.52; 2.75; 2.79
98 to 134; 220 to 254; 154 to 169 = 4.73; 2.96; 1.98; 2.79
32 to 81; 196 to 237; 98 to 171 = 0.78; 2.63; 2.66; 2.75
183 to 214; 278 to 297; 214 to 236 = -0.72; 2.67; 2.74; 2.61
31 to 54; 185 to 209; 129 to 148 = -1.50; 2.67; 2.89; 2.68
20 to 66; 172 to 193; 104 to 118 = -3.13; 2.64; 3.03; 2.31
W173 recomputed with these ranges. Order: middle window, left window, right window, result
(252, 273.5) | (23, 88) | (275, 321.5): -0.14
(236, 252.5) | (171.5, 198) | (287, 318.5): -0.22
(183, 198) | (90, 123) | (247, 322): 0.07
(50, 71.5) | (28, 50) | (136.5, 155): 0.00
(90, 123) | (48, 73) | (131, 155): -0.11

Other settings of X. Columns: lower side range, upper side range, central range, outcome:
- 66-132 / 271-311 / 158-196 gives 6.55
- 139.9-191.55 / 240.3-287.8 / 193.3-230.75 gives -3.83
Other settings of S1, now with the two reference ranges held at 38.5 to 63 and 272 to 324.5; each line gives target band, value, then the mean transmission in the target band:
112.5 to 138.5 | -0.12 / 2.9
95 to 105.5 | -0.10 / 2.87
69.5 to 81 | 0.01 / 2.6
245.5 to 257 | -0.11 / 2.72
